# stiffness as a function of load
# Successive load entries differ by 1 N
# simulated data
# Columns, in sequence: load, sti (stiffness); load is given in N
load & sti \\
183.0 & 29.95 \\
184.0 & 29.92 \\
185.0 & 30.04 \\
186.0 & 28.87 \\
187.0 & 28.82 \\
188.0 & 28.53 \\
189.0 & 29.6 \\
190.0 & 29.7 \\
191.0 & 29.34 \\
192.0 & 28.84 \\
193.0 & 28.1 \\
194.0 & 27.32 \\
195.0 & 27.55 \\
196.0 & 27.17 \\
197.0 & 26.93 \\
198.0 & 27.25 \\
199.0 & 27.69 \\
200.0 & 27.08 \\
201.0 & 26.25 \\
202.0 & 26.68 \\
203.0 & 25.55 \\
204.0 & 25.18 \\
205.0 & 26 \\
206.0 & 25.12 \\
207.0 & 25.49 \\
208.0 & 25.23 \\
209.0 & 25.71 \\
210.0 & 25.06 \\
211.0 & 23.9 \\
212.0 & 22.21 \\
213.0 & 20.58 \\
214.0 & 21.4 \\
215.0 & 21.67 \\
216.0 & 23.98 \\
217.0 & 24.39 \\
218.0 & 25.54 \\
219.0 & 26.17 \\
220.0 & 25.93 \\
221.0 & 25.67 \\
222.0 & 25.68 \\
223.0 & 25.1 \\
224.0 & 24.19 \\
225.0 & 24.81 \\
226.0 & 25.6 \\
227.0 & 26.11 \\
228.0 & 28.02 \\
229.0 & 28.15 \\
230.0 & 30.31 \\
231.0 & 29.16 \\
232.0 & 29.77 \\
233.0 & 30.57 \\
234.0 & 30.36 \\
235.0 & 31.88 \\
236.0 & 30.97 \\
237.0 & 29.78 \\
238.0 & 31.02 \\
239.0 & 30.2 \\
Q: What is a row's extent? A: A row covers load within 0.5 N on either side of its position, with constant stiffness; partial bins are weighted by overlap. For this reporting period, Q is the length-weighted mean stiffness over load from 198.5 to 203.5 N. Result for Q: 26.6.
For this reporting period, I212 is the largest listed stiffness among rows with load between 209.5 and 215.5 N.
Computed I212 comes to 25.06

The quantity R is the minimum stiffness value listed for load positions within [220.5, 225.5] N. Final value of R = 24.19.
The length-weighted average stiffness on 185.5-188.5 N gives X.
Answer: 28.7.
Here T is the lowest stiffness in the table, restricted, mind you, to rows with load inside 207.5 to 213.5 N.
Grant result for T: 20.58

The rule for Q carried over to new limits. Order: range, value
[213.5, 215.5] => 21.5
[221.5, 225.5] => 24.9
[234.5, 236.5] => 31.4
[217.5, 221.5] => 25.8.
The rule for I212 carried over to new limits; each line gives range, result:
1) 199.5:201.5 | 27.08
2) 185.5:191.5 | 29.7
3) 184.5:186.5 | 30.04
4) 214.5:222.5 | 26.17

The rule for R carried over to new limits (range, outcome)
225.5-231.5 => 25.6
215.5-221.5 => 23.98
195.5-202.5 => 26.25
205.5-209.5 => 25.12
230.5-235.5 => 29.16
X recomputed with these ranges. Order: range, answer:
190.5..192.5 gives 29.1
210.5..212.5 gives 23.1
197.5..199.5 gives 27.5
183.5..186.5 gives 29.6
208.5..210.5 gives 25.4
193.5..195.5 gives 27.4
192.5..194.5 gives 27.7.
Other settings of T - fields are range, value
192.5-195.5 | 27.32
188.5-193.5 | 28.1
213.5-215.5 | 21.4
